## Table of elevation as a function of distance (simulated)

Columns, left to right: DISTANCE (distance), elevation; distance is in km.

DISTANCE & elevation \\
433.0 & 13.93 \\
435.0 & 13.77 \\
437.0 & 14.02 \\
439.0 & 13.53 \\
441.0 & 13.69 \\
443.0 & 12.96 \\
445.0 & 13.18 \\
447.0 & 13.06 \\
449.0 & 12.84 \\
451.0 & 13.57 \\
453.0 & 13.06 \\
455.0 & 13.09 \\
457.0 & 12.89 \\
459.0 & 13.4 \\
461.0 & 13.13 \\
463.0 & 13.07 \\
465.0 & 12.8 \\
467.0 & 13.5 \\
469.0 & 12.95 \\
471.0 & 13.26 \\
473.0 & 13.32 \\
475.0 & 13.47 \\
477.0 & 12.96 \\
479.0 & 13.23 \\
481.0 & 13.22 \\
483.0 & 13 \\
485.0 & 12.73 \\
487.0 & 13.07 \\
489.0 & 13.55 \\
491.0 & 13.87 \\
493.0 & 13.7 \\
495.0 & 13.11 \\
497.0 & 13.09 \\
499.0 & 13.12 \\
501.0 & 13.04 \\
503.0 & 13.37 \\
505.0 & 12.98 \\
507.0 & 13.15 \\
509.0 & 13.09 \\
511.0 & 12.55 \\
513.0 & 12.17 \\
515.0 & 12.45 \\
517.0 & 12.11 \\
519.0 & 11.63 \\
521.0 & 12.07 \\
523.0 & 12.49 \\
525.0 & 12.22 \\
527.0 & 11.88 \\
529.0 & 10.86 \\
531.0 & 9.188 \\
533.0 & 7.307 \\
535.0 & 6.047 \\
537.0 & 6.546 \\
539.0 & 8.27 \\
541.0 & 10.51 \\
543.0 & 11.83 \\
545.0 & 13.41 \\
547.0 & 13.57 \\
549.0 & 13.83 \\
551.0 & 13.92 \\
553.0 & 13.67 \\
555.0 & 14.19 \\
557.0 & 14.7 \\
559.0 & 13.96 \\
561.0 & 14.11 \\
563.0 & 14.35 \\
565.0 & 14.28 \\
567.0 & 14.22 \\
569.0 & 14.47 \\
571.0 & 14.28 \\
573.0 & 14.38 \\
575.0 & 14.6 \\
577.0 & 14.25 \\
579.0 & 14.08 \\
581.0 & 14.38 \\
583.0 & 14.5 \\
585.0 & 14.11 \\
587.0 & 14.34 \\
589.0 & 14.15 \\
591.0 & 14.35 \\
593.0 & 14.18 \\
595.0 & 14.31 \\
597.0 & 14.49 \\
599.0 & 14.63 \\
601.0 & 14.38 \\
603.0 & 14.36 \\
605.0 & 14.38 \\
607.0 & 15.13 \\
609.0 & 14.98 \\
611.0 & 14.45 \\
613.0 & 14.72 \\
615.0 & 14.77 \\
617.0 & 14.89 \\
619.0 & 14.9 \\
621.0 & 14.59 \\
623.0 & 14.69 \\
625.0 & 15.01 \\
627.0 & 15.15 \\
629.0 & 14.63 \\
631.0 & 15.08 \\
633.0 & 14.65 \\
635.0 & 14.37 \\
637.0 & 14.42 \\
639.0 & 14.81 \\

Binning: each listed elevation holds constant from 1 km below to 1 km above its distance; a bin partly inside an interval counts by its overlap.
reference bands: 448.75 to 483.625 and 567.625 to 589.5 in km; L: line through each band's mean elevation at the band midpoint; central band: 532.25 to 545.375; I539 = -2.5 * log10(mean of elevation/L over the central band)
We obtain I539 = 0.48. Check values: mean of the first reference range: 13.2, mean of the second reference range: 14.3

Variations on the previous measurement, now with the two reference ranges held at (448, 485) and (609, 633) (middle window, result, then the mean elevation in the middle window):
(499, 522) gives 0.082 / 12.6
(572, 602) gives 0.007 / 14.3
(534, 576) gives 0.105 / 12.8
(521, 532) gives 0.207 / 11.4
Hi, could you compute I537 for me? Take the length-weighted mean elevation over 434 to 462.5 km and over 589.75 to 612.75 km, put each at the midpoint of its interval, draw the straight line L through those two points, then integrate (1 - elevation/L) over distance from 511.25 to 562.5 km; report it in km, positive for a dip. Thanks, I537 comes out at 8.2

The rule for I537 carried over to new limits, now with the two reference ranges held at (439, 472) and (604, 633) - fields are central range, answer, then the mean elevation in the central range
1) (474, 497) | 0.4 km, 13.3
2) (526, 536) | 3.5 km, 9.06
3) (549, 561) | 0.1 km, 14.1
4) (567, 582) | 0.0 km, 14.3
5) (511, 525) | 1.6 km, 12.2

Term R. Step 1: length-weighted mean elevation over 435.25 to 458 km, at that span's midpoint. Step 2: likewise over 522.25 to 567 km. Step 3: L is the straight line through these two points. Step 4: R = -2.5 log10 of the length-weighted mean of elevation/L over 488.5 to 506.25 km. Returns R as -0.06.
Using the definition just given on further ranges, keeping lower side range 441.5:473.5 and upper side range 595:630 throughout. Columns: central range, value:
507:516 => 0.09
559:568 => 0.00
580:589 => 0.01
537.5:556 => 0.13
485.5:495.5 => 0.00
